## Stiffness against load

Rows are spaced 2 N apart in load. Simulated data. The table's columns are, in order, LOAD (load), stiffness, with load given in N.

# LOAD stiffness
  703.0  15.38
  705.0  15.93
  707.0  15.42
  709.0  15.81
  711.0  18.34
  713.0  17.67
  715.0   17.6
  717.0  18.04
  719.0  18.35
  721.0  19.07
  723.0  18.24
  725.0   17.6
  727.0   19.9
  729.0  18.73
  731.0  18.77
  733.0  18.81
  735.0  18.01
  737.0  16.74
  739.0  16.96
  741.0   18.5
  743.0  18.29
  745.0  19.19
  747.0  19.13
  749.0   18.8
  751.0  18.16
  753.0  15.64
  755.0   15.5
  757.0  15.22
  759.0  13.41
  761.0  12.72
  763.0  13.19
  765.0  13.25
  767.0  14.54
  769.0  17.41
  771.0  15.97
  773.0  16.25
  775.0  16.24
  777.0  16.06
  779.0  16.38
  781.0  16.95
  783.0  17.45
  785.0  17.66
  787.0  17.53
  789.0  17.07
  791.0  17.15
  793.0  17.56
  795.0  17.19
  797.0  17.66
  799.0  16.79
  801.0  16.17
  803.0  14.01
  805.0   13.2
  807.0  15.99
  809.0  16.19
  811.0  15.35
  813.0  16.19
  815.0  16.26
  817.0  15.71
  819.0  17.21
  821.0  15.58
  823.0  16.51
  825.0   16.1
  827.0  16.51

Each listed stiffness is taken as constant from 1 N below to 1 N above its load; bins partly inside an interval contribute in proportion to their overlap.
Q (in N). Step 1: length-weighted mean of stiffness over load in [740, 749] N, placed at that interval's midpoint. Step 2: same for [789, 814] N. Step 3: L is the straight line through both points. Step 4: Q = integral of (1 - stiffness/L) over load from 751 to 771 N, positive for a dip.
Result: 3.6 N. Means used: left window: 18.8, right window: 16.2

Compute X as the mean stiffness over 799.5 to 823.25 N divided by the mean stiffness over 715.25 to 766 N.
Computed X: 0.9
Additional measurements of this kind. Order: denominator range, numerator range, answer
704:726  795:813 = 0.90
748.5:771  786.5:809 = 1.08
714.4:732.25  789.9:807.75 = 0.88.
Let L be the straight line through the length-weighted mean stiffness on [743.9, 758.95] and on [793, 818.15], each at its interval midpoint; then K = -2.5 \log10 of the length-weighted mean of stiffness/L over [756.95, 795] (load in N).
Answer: 0.04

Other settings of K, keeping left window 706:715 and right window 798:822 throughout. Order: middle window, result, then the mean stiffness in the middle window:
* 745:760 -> -0.021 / 16.7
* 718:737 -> -0.112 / 18.5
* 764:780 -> 0.028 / 15.8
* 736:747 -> -0.095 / 18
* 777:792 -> -0.070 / 17.1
